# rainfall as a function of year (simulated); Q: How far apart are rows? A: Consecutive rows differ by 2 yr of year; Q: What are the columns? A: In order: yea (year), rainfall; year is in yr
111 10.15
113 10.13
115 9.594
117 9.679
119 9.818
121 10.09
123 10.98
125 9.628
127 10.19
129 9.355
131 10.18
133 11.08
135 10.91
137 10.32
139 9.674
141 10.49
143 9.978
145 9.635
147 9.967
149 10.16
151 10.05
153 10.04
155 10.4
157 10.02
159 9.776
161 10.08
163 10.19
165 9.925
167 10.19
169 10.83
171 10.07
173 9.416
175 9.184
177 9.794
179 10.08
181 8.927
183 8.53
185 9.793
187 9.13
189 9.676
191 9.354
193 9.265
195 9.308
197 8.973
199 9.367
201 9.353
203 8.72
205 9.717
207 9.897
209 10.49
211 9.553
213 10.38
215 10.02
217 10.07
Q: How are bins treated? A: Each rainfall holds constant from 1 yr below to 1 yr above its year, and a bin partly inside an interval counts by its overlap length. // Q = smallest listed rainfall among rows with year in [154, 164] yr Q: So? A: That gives 9.776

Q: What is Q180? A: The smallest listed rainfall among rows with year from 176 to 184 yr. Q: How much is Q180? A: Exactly 8.53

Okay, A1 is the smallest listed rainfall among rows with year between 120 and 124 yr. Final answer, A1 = 10.09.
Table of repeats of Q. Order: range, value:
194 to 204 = 8.72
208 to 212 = 9.553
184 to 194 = 9.13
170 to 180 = 9.184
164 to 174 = 9.416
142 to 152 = 9.635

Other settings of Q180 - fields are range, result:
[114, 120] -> 9.594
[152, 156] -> 10.04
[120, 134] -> 9.355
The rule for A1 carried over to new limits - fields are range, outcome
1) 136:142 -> 9.674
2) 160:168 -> 9.925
